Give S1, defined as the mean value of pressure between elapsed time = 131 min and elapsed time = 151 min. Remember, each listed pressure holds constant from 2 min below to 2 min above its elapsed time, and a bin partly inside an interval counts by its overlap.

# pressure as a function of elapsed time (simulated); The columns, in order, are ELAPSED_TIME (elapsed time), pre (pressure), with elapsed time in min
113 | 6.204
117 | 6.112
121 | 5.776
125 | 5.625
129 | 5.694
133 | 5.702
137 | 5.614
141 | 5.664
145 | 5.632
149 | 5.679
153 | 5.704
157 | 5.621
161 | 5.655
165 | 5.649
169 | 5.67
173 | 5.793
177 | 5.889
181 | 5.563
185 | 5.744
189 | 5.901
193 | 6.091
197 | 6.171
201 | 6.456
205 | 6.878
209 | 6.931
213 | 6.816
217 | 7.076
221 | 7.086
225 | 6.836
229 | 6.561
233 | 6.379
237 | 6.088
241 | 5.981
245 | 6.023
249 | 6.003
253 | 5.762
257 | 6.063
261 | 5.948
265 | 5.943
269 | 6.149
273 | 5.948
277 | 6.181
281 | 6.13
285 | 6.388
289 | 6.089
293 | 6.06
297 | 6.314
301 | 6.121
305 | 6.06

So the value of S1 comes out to 5.66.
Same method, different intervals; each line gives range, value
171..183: 5.75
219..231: 6.83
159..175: 5.69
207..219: 6.94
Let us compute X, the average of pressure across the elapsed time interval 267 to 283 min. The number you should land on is 6.1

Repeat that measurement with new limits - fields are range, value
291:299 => 6.19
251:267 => 5.93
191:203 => 6.24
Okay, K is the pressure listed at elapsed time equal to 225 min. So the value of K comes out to 6.836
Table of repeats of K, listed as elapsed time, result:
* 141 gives 5.664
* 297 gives 6.314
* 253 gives 5.762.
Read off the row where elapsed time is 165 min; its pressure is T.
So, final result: 5.649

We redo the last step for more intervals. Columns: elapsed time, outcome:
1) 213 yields 6.816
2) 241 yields 5.981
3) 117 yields 6.112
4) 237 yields 6.088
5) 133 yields 5.702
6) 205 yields 6.878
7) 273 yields 5.948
